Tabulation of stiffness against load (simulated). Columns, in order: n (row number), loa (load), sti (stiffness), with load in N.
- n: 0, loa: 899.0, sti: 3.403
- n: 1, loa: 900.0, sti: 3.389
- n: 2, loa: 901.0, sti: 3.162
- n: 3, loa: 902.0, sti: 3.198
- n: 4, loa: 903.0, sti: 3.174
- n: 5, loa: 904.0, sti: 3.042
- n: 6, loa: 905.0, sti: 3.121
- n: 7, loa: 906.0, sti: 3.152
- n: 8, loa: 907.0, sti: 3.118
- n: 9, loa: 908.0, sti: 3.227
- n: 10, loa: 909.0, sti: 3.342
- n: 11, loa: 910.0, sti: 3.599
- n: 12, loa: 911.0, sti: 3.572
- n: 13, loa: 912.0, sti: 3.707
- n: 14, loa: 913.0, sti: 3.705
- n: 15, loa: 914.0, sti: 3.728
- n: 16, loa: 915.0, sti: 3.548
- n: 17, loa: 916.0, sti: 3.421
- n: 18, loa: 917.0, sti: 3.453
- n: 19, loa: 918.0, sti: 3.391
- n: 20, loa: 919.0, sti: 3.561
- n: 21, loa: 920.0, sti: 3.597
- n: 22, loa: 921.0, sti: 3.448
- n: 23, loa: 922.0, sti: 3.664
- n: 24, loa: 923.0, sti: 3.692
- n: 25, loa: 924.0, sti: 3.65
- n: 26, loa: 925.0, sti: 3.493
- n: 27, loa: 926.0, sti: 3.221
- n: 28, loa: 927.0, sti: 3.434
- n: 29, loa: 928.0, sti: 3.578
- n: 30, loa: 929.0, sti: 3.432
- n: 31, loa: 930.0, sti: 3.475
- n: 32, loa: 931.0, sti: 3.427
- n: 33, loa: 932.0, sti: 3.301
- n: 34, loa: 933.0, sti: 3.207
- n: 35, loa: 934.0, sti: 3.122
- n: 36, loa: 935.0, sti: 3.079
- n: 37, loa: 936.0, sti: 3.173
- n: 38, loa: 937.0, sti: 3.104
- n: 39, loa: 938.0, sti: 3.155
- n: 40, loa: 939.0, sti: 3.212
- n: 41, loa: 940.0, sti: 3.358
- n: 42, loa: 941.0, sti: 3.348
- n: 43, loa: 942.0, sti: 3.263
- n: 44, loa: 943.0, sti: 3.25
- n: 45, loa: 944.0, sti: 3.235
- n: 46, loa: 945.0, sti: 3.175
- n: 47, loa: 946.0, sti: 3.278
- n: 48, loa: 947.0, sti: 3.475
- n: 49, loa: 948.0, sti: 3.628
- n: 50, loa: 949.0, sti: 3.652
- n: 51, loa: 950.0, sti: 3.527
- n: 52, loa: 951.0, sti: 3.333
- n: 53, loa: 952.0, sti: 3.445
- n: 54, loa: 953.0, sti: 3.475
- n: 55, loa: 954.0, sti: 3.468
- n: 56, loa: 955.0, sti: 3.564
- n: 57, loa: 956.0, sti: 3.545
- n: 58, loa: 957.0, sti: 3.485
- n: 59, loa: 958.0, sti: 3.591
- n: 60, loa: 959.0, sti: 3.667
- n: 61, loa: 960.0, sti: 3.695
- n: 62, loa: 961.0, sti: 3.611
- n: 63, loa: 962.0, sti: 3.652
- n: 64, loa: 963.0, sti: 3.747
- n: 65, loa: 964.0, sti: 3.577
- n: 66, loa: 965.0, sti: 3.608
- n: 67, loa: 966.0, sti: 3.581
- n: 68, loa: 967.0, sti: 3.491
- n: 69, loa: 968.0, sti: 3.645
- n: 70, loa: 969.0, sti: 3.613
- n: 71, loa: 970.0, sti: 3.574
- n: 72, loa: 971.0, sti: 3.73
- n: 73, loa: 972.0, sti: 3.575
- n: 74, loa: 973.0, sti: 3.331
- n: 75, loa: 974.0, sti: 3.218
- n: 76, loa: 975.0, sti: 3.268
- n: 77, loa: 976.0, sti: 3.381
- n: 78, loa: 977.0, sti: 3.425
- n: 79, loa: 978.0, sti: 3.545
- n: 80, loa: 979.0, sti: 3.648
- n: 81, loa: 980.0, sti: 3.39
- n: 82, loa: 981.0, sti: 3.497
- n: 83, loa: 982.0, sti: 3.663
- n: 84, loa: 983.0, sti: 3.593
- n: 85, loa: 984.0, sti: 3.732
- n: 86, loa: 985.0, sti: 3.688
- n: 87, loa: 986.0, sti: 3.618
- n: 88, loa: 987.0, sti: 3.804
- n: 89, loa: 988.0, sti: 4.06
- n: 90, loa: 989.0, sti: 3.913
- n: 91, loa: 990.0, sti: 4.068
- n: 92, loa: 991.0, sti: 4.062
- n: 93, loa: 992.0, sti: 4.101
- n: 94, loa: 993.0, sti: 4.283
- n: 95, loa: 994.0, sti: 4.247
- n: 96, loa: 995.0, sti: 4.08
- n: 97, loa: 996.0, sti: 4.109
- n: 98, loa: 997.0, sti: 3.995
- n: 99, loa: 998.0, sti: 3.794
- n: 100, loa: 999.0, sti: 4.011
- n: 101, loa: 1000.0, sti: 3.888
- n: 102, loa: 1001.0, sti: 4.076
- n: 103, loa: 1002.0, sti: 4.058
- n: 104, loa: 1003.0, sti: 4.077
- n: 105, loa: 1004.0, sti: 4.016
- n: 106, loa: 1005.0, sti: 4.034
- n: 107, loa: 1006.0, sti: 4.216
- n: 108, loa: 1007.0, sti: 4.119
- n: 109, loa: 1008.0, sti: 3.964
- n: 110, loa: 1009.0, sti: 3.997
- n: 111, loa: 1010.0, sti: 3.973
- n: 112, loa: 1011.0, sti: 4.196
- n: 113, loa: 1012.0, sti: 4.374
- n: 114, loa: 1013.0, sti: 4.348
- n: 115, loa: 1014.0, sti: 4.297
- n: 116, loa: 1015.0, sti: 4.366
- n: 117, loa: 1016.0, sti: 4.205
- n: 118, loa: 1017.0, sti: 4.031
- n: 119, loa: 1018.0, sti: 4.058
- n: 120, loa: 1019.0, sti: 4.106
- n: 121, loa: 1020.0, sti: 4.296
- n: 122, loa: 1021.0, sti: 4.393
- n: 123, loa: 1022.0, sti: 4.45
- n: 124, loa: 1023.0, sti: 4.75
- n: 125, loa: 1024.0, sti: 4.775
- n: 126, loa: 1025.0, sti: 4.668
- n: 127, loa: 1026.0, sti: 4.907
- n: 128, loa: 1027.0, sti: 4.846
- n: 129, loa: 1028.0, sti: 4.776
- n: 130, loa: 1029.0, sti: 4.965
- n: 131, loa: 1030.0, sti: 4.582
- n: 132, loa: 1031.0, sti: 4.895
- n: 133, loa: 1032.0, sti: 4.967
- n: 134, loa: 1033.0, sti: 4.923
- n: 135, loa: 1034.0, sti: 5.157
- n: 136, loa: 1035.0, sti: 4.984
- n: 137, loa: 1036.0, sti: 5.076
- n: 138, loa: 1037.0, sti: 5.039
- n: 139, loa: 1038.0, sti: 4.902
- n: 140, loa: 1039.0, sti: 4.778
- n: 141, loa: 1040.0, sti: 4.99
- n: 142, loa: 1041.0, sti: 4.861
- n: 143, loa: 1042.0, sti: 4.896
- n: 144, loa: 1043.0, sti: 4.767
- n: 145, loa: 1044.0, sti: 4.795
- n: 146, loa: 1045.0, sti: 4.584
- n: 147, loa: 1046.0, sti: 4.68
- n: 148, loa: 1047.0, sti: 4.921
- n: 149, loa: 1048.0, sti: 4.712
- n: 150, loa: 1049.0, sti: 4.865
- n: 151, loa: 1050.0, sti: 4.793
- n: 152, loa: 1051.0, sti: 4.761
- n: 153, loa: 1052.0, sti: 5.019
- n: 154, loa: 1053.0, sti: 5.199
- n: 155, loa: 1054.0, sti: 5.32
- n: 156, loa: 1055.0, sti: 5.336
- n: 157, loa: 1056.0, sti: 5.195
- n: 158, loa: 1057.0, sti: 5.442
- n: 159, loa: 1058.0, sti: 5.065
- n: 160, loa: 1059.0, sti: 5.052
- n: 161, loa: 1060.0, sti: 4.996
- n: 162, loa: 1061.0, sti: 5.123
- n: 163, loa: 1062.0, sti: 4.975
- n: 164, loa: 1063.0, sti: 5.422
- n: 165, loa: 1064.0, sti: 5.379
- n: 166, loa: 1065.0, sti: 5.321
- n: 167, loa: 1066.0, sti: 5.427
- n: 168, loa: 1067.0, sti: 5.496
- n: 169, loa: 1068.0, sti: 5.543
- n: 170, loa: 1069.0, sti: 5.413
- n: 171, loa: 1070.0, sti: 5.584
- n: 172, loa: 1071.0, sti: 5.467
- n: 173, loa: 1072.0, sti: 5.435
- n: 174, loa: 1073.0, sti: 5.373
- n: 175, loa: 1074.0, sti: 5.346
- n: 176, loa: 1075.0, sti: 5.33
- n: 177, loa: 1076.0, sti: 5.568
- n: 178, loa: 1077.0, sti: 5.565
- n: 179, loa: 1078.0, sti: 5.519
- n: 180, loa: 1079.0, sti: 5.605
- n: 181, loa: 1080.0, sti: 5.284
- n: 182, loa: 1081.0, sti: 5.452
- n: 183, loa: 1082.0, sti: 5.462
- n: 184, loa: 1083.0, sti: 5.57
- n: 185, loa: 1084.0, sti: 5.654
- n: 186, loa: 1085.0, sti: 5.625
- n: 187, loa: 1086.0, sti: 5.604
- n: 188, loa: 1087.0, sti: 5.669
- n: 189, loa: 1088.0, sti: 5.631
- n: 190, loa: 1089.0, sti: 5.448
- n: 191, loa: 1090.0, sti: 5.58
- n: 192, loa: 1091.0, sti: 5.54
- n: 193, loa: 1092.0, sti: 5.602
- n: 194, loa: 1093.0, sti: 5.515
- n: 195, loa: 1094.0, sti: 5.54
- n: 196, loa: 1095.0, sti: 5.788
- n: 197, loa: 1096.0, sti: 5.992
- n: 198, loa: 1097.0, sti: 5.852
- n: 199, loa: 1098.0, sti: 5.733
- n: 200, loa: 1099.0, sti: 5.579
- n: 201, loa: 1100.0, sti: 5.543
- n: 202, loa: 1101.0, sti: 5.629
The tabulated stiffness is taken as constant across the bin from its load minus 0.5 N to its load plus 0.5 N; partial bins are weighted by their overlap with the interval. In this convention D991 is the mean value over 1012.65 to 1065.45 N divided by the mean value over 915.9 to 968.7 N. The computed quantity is 1.40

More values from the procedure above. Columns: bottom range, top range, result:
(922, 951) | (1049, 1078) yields 1.57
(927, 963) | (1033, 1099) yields 1.55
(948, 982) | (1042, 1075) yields 1.46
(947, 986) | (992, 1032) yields 1.21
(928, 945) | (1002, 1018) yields 1.27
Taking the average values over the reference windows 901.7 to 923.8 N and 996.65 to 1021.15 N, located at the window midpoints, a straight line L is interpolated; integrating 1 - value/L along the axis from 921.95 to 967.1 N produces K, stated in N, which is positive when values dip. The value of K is 2.8 N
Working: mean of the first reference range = 3.44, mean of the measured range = 3.44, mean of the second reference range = 4.11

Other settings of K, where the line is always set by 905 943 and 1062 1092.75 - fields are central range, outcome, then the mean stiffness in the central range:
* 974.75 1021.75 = 4.8 N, 3.97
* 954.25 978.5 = 2.6 N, 3.55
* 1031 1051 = 0.5 N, 4.88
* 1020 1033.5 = 0.2 N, 4.74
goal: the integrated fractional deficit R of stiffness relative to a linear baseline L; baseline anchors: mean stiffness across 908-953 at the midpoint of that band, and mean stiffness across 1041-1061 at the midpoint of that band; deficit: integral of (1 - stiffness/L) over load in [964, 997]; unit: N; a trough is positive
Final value 2.9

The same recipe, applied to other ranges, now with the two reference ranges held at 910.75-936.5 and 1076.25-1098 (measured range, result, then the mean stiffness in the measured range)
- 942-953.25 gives 1.1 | 3.4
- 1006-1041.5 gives 1.6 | 4.57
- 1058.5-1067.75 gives 0.1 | 5.25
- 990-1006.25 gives 1.4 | 4.06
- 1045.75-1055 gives 0.3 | 4.95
